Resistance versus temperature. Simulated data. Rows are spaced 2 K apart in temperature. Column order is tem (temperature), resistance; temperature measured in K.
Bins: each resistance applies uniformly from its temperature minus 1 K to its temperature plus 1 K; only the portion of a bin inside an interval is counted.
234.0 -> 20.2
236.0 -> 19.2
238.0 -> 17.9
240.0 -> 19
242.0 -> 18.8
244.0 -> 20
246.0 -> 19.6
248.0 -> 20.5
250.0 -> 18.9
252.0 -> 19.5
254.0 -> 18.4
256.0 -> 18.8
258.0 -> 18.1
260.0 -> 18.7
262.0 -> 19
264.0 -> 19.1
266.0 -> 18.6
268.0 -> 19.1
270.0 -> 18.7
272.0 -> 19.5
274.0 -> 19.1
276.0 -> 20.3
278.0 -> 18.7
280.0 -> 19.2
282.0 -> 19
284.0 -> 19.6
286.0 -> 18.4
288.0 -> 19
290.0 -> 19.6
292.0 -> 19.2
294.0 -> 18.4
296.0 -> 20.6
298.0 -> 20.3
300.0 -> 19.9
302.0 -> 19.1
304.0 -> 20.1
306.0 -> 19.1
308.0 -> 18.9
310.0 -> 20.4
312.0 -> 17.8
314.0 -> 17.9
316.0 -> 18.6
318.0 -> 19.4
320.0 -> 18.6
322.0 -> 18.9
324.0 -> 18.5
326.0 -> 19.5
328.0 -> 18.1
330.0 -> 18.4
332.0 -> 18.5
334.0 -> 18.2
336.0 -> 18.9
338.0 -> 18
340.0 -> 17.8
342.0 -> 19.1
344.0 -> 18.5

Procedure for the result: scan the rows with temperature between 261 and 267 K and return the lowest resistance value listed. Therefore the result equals 18.6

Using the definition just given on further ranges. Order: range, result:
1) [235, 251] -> 17.9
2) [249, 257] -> 18.4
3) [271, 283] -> 18.7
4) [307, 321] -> 17.8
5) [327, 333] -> 18.1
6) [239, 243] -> 18.8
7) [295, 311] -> 18.9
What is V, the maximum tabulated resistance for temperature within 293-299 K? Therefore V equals 20.6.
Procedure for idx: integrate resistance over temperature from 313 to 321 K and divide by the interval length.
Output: 18.6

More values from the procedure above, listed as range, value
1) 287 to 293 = 19.3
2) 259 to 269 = 18.9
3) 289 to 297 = 19.4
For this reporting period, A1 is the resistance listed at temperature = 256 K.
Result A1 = 18.8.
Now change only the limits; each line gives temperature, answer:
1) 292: 19.2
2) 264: 19.1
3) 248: 20.5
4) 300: 19.9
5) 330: 18.4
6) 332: 18.5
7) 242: 18.8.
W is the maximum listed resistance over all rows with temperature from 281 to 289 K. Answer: 19.6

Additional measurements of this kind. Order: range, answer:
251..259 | 19.5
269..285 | 20.3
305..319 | 20.4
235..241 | 19.2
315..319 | 19.4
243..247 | 20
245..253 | 20.5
